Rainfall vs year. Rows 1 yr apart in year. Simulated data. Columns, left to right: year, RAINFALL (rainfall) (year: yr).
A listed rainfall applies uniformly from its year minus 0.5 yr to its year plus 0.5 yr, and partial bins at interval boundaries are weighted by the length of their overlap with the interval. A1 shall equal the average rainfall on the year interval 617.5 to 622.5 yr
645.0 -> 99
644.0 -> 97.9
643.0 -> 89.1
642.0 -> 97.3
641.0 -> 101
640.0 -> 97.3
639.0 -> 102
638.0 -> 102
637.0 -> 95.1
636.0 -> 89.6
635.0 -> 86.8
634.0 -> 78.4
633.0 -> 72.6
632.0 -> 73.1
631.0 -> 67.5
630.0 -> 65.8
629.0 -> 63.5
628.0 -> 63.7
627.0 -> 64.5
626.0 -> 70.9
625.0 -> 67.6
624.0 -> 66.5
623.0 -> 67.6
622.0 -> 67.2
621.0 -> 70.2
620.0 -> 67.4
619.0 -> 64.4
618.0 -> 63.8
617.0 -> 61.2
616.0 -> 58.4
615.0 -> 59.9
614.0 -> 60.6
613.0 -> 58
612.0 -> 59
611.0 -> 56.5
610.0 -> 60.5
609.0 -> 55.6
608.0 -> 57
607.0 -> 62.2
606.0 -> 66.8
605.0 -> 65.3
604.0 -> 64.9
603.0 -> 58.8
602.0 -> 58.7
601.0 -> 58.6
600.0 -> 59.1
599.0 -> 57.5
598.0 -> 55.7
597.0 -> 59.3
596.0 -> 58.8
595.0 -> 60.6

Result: 66.6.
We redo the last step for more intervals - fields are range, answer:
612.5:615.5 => 59.5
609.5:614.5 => 58.9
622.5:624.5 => 67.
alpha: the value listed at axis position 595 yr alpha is 60.6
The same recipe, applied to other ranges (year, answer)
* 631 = 67.5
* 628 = 63.7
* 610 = 60.5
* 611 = 56.5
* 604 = 64.9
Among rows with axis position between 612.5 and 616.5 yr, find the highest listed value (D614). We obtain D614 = 60.6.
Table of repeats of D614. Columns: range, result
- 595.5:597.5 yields 59.3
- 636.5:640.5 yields 102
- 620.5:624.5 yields 70.2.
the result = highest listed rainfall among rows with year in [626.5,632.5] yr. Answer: 73.1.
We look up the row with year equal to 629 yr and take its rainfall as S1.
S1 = 63.5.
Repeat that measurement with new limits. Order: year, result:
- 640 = 97.3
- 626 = 70.9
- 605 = 65.3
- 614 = 60.6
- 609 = 55.6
